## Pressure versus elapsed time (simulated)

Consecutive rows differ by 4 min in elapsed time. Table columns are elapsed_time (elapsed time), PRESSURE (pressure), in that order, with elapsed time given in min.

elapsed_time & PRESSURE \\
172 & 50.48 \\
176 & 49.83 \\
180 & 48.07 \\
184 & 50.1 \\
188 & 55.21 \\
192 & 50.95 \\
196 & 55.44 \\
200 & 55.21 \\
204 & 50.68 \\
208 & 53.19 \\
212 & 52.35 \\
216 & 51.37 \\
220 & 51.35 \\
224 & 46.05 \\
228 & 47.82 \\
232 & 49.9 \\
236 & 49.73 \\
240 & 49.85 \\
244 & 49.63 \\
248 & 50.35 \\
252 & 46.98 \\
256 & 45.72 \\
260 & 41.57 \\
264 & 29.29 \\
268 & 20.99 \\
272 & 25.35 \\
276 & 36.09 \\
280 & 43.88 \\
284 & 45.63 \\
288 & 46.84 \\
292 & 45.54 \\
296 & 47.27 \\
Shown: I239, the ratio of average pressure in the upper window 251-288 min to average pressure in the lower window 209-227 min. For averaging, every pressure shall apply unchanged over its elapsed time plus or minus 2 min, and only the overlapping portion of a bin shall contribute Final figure 0.7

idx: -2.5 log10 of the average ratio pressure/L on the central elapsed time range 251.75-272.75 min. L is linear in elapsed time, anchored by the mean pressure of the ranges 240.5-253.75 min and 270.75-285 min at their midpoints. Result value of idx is 0.26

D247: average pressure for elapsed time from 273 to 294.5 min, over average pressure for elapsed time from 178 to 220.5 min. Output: 0.82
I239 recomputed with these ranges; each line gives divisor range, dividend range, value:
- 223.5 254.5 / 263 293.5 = 0.75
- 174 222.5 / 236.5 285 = 0.78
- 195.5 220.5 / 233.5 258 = 0.92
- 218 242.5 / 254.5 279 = 0.68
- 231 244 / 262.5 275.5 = 0.53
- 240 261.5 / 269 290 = 0.82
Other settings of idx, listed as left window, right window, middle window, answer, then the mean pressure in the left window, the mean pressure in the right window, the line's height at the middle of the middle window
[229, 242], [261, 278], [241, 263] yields -0.17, 49.7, 28.7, 39.5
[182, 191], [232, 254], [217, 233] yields 0.03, 52.5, 49.4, 50.4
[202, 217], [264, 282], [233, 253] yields -0.20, 51.9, 31.3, 41.1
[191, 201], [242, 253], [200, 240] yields 0.03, 54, 49.2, 51.8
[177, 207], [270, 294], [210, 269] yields 0.01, 52.2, 40.6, 46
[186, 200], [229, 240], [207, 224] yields 0.01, 54.1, 49.6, 51.7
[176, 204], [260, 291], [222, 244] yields -0.11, 52.2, 36.2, 44.1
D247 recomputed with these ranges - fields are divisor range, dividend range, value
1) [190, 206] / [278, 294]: 0.86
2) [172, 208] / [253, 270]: 0.68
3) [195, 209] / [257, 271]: 0.59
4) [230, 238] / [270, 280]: 0.67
